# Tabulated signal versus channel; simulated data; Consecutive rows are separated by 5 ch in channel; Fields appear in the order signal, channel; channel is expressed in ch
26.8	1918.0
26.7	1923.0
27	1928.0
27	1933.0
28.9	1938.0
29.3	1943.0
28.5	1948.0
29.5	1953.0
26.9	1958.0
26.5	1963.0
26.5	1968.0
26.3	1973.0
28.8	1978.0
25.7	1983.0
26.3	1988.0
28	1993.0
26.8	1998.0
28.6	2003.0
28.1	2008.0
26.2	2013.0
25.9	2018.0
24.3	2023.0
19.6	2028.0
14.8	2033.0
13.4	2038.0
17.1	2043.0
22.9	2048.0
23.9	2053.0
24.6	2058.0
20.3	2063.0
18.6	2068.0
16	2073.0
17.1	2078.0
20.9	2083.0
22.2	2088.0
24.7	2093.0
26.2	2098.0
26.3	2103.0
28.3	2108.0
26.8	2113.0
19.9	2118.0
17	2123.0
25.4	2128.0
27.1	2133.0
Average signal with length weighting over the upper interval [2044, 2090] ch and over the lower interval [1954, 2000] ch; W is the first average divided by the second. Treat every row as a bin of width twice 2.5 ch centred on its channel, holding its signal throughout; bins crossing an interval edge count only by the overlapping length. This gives 0.8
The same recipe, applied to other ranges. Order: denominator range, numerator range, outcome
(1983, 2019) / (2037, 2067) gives 0.76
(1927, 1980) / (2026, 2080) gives 0.68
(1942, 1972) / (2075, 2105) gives 0.82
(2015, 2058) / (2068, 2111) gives 1.10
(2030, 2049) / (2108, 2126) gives 1.34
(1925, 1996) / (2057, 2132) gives 0.81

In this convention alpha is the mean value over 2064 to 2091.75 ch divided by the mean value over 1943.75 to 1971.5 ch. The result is 0.7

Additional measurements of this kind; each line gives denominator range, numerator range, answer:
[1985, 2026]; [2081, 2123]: 0.90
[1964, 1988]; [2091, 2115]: 0.99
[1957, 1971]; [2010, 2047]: 0.77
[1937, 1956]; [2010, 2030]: 0.83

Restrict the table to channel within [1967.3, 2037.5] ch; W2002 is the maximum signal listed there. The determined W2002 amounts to 28.8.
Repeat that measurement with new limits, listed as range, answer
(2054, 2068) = 24.6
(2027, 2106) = 26.3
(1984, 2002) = 28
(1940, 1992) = 29.5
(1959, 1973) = 26.5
